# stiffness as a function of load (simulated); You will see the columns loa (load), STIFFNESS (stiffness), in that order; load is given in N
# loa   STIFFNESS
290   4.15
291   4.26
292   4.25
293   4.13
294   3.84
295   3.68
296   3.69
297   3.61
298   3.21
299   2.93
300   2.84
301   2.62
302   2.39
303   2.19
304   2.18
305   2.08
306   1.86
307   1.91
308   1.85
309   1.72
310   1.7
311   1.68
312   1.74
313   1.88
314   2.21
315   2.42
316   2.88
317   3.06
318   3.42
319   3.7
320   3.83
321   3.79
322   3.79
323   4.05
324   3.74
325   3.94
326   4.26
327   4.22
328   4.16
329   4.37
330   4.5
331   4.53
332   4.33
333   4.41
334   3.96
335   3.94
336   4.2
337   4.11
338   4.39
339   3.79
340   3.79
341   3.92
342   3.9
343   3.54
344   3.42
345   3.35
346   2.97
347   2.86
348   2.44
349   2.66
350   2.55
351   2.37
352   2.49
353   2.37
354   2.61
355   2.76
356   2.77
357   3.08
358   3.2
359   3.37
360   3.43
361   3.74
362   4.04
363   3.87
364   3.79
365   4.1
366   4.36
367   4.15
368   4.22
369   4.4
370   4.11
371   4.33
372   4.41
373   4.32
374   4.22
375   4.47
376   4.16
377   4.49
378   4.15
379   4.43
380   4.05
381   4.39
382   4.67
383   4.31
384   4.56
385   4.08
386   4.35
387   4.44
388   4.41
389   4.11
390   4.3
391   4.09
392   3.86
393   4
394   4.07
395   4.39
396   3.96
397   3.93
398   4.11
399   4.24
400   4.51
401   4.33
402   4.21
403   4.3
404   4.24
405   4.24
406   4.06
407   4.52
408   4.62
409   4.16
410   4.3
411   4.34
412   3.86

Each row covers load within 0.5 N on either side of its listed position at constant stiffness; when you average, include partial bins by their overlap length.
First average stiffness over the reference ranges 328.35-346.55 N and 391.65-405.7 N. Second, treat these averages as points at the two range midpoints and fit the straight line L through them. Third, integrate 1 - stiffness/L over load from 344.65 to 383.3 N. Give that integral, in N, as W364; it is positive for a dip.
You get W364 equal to 3.9 N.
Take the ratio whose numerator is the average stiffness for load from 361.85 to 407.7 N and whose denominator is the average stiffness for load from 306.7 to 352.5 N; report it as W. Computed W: 1.3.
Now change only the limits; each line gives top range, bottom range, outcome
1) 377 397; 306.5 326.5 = 1.47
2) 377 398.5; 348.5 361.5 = 1.47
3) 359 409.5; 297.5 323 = 1.63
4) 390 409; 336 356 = 1.32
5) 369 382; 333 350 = 1.21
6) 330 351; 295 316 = 1.53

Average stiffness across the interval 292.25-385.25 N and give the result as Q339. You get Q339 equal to 3.48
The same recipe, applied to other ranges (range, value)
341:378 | 3.55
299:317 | 2.17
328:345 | 4.05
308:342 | 3.51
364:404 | 4.25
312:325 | 3.2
